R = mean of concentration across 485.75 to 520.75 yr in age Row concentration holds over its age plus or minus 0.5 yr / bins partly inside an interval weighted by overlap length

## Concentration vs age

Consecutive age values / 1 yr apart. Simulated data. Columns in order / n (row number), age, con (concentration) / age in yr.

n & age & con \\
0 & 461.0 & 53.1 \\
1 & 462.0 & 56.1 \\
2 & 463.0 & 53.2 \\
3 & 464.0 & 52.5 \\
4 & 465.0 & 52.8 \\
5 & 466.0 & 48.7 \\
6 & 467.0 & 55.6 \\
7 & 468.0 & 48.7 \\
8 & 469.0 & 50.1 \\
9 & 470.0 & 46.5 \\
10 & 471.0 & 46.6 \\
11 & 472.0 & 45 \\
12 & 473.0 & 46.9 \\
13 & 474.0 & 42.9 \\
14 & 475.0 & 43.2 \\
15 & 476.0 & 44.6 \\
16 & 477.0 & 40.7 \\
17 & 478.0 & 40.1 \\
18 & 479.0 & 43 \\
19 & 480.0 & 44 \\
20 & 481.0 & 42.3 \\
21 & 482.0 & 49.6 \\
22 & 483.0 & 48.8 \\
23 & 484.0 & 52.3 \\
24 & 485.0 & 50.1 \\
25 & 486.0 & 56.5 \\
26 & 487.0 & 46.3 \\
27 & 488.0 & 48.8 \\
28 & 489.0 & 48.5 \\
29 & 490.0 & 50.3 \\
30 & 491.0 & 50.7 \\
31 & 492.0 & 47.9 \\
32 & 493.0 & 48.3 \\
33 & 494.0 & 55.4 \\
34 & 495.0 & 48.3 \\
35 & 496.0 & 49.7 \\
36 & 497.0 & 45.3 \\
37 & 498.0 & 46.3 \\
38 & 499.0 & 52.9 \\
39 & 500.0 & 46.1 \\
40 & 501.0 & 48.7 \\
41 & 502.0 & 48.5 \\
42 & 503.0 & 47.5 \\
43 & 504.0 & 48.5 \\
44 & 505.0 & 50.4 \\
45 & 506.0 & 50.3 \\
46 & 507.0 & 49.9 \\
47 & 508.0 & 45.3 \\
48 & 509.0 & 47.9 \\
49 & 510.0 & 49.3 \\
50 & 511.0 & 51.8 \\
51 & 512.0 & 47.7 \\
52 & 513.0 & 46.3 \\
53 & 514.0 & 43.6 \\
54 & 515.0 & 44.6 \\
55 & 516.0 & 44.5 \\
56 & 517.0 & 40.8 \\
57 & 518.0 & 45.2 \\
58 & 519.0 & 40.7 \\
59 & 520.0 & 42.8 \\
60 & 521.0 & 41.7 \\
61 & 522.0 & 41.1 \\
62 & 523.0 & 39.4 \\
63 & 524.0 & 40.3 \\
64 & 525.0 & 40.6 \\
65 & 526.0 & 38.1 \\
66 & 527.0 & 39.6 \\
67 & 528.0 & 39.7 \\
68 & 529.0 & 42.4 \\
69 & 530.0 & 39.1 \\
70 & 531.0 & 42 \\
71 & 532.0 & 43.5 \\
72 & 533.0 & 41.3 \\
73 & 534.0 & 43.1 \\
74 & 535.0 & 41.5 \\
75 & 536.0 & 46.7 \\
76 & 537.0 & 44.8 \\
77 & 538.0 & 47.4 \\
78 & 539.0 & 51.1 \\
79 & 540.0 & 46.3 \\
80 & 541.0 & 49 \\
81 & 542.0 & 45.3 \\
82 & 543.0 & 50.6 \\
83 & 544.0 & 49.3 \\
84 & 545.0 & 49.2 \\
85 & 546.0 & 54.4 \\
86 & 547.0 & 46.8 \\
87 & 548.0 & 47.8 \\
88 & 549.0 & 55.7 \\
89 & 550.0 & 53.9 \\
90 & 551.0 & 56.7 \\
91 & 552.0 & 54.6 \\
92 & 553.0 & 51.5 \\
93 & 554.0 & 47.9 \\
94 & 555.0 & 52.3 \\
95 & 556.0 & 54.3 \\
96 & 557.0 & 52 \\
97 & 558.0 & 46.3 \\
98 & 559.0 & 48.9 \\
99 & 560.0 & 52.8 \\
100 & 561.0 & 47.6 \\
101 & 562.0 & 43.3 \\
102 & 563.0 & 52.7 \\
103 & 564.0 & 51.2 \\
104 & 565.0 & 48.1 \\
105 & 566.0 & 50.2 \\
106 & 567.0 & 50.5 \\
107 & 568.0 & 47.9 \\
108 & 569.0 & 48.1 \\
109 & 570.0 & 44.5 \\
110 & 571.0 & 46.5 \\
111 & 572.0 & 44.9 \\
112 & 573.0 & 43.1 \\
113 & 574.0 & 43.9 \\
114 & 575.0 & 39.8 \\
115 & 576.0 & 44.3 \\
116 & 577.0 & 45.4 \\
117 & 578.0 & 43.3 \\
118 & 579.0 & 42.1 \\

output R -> 47.8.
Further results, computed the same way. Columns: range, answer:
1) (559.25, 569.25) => 49.3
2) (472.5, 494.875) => 47.3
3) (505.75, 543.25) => 44.3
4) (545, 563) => 51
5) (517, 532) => 41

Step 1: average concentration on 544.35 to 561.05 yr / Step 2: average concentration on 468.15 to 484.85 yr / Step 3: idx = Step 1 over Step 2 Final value 1.1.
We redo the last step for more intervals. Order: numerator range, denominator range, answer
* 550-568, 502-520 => 1.09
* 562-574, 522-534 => 1.17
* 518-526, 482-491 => 0.82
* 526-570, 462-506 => 0.99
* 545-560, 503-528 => 1.16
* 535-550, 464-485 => 1.04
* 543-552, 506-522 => 1.14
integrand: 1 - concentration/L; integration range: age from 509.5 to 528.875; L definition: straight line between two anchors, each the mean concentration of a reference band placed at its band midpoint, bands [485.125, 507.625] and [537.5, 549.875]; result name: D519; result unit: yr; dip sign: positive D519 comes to 2.5 yr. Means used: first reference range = 49.3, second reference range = 49.5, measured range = 43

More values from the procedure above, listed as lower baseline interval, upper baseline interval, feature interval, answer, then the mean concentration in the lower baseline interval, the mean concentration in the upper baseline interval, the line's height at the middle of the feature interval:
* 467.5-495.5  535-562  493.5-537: 3.14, 47.4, 49.8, 48.6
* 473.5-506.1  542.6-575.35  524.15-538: 1.94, 47.8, 49.4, 48.7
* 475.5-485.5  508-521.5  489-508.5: -1.55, 45.5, 45.2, 45.3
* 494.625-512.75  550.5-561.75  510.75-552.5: 3.77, 48.5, 51.2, 49.9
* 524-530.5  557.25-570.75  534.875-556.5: -2.77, 39.9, 48.6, 44.3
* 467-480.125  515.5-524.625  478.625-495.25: -1.77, 45.2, 41.8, 44.2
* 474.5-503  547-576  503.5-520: 0.55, 47.8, 49.1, 48.2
